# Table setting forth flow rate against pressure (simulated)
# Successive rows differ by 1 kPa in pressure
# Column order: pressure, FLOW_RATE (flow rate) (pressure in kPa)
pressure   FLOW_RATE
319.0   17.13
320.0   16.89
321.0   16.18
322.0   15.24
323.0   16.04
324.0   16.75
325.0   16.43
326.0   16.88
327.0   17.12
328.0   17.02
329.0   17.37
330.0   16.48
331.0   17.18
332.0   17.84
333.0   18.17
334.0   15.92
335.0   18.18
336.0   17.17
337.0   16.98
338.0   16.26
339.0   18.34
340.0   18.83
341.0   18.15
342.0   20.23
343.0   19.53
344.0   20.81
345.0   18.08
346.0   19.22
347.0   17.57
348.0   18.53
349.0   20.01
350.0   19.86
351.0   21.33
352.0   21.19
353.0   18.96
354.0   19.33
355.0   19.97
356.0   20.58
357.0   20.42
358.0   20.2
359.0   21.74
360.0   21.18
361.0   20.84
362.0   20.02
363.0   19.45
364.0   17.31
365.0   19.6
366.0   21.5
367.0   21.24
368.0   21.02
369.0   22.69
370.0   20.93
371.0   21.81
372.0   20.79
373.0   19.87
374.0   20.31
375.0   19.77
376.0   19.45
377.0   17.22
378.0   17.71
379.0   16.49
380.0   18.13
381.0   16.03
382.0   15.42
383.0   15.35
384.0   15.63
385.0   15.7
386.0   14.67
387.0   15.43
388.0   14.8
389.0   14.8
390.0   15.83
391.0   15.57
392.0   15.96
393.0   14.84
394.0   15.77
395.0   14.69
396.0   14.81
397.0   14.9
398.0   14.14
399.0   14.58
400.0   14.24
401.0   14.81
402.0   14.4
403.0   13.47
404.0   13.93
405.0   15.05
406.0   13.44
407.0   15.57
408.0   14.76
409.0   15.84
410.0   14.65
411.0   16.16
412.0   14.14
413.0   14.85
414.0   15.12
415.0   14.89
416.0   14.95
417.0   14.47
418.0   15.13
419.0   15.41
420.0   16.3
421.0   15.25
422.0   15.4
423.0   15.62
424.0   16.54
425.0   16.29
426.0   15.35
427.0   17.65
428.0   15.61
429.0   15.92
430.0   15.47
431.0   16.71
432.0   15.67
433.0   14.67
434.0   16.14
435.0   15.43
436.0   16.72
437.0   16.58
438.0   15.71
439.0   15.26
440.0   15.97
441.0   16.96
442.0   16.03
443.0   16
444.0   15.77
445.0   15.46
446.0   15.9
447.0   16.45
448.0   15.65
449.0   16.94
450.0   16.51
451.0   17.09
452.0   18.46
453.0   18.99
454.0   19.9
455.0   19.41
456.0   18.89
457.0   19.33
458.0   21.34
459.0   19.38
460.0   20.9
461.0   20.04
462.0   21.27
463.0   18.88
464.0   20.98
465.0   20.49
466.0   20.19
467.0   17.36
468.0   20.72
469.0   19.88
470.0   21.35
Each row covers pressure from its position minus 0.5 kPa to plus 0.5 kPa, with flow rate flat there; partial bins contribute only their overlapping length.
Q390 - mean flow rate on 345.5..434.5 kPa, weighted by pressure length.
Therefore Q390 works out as 17.1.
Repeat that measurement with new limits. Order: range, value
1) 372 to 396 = 16.6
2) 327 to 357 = 18.6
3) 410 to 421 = 15.1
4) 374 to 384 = 17.4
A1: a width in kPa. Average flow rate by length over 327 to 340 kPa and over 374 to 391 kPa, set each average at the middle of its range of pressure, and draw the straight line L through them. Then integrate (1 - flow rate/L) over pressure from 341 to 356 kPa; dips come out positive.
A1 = -2.2 kPa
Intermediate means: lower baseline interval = 17.3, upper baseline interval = 16.5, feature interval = 19.6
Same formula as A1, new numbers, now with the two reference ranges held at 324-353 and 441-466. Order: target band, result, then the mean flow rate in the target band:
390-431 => 7.00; 15.2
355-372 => -2.23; 20.6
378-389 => 1.48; 15.8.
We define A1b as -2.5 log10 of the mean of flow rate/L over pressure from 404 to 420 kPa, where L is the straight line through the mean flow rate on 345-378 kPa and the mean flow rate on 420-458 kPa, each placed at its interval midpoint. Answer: 0.19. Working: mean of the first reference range 20.1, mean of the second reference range 16.6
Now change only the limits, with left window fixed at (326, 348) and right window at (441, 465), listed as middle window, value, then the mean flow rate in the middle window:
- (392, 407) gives 0.23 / 14.6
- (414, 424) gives 0.18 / 15.3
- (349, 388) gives -0.07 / 19.1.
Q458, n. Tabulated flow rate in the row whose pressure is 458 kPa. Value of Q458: 21.34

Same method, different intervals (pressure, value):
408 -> 14.76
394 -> 15.77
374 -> 20.31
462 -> 21.27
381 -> 16.03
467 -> 17.36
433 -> 14.67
